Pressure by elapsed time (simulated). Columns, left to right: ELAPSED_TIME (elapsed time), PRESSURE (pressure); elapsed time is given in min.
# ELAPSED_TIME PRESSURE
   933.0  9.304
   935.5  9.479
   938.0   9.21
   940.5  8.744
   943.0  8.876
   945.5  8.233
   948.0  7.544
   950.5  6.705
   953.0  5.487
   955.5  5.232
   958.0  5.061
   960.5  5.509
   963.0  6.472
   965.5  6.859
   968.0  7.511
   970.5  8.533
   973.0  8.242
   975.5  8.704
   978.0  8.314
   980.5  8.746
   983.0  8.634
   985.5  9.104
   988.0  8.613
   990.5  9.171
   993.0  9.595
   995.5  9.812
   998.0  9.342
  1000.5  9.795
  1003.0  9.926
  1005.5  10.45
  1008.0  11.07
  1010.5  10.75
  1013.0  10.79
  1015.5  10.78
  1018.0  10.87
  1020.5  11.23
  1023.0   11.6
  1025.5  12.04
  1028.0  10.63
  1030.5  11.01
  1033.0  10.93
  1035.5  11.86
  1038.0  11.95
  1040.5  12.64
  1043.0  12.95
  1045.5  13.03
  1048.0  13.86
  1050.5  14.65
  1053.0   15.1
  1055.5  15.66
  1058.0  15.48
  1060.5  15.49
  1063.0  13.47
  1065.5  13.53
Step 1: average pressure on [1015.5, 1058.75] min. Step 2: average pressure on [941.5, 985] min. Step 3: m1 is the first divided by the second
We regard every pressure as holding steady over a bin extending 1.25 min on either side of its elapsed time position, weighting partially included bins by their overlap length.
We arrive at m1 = 1.71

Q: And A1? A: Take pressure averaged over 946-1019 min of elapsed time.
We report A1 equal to 8.53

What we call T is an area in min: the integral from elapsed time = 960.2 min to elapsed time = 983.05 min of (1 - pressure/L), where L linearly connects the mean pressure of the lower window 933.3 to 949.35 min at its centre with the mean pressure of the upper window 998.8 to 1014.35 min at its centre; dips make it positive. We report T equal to 4.1 min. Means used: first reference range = 8.71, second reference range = 10.4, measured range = 7.8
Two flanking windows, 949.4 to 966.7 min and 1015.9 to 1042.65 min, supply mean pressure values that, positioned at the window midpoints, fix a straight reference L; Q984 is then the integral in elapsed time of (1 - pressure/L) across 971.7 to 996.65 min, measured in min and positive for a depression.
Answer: -3.0 min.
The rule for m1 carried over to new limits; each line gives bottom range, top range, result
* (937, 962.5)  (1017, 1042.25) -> 1.64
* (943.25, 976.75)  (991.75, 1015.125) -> 1.46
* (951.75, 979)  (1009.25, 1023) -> 1.59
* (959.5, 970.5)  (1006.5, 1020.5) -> 1.59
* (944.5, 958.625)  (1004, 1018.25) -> 1.68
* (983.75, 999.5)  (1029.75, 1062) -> 1.45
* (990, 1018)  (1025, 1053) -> 1.22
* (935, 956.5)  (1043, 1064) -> 1.89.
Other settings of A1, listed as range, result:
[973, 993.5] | 8.8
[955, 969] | 6.13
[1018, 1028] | 11.4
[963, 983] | 8.06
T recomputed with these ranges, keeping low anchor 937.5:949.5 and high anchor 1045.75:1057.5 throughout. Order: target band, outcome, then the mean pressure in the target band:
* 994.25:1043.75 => 7.03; 11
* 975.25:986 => 1.95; 8.67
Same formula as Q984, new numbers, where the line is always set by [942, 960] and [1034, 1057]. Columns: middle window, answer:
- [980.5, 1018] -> 1.16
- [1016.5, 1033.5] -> 1.16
